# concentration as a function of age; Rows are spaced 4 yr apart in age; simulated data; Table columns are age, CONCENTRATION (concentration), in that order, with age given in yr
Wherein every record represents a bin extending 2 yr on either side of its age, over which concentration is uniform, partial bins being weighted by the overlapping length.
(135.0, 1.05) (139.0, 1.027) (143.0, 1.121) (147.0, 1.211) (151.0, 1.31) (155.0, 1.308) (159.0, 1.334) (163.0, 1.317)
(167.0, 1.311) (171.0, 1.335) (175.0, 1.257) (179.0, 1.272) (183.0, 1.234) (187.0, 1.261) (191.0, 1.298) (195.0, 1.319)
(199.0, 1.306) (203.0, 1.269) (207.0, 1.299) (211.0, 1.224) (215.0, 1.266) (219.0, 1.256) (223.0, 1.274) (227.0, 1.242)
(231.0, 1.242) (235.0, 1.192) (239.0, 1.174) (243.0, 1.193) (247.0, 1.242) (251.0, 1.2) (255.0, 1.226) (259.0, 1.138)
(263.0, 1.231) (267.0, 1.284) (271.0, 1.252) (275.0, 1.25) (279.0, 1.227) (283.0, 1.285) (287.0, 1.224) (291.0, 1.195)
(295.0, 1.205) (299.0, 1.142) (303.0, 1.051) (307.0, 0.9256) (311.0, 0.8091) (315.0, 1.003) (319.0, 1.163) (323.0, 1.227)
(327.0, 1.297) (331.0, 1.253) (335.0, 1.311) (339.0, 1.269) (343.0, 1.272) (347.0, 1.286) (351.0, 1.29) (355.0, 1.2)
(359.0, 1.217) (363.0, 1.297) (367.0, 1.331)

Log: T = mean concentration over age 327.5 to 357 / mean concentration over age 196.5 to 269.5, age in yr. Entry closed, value 1.03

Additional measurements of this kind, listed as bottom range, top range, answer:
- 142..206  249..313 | 0.91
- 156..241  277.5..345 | 0.92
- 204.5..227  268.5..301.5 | 0.97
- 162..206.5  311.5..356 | 0.95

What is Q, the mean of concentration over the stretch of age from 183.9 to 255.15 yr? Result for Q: 1.25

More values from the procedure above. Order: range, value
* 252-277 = 1.23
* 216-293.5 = 1.23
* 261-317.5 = 1.15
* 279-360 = 1.18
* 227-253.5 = 1.21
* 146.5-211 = 1.29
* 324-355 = 1.28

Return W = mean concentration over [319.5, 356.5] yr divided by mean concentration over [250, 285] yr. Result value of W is 1.0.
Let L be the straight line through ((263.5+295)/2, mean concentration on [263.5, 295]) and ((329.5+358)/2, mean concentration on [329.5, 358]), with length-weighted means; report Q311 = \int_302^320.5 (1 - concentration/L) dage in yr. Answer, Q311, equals 4.0 yr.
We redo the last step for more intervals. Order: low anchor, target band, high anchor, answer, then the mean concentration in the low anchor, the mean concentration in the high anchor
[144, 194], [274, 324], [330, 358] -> 5.7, 1.28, 1.27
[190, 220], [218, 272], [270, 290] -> 1.6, 1.28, 1.24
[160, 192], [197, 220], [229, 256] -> -0.4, 1.29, 1.21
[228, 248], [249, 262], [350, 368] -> 0.3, 1.21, 1.26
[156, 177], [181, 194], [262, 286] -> 0.3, 1.31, 1.25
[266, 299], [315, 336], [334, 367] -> 0.6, 1.23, 1.27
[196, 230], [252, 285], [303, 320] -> -4.0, 1.27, 0.973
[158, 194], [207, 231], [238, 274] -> -0.1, 1.29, 1.22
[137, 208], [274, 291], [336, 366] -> 0.3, 1.27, 1.27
